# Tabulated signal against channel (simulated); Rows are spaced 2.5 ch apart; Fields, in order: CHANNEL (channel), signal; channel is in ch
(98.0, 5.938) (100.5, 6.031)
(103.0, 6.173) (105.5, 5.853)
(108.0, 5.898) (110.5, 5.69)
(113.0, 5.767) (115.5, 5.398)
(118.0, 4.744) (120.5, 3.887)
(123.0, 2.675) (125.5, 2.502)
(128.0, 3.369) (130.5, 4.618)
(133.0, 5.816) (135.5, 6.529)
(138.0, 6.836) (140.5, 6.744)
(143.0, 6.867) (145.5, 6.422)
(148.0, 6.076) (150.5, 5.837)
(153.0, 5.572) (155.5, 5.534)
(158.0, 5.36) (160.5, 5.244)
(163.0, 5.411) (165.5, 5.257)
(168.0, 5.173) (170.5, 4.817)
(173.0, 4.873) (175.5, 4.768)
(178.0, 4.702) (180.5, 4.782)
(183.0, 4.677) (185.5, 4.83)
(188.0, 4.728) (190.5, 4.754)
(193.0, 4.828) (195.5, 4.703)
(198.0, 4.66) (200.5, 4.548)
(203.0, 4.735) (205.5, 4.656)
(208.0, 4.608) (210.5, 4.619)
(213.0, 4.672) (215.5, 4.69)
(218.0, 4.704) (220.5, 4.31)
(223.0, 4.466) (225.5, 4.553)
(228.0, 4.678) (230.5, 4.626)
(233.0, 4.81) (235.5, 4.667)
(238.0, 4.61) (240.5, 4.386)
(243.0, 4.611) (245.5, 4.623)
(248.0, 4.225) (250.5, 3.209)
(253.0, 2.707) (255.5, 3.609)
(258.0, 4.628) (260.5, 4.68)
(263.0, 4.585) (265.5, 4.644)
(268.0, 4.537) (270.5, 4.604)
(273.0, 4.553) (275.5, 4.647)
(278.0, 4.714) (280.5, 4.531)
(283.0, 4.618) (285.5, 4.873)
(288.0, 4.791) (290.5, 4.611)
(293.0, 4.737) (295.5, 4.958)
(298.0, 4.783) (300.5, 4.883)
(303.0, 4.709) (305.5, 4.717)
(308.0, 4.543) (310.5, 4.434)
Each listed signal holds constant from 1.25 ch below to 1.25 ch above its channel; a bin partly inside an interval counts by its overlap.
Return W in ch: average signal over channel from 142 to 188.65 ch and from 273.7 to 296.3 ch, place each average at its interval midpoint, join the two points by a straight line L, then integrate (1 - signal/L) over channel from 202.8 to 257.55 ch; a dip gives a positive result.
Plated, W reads 6.5 ch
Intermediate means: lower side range 5.31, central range 4.4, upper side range 4.71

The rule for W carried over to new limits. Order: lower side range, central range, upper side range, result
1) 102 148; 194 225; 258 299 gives 2.2 ch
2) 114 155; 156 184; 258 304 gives 0.5 ch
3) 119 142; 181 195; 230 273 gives -0.6 ch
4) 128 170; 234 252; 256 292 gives 2.2 ch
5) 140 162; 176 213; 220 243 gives 3.5 ch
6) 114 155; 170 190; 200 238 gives 0.6 ch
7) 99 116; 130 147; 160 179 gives -2.8 ch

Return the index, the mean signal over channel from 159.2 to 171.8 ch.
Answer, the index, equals 5.18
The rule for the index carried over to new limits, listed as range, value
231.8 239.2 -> 4.7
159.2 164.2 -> 5.33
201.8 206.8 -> 4.69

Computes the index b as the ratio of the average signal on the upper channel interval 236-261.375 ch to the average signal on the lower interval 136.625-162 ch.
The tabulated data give 0.68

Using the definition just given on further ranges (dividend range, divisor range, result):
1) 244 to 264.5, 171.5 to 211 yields 0.86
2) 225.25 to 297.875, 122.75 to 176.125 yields 0.84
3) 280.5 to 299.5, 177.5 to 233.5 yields 1.02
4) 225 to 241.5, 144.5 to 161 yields 0.81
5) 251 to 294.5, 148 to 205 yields 0.89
